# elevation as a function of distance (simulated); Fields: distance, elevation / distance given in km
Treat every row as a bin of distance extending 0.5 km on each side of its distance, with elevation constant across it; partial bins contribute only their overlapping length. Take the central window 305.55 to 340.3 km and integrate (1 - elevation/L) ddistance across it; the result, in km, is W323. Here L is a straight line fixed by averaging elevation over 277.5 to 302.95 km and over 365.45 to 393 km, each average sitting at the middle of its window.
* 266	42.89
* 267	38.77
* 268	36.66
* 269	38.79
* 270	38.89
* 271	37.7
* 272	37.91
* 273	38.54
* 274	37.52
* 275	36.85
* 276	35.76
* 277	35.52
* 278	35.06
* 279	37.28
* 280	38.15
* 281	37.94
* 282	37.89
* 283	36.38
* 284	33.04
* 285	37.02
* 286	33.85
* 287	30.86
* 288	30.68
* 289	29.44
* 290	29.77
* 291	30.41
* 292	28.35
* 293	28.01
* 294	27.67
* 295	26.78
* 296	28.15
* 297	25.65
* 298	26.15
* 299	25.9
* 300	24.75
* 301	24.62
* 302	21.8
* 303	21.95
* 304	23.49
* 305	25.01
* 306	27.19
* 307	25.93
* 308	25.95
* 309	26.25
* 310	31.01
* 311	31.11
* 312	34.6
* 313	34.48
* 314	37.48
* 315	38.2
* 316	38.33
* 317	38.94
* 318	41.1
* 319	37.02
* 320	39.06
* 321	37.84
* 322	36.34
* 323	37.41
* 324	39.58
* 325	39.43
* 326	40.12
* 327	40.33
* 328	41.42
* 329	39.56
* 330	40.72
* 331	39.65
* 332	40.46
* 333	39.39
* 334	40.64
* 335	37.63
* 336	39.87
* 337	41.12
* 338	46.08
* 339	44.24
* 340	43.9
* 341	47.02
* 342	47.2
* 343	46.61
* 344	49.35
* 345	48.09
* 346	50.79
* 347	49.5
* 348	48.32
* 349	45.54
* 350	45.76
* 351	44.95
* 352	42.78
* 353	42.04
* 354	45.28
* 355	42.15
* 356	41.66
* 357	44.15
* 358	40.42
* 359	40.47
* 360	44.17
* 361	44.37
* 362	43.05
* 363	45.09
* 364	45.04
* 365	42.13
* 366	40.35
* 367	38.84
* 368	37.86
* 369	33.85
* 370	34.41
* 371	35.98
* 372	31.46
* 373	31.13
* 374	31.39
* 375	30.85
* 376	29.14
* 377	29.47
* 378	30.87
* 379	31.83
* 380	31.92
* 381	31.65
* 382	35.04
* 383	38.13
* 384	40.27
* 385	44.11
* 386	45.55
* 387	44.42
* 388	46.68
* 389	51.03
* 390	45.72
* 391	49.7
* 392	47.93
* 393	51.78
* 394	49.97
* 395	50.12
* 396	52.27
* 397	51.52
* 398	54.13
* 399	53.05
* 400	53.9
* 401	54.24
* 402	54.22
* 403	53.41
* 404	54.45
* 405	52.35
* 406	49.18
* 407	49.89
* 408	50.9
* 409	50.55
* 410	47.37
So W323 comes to -4.3 km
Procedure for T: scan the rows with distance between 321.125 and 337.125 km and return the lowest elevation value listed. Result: 36.34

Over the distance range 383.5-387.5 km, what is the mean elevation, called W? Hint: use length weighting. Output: 43.6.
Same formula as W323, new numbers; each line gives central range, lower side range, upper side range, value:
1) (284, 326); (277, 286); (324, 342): 8.1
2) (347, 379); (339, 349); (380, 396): 4.8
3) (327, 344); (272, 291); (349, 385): -2.4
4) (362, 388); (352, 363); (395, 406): 5.6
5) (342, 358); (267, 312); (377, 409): -2.2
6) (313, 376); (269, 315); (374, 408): -4.1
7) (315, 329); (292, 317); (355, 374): -3.2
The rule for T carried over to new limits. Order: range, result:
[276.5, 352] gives 21.8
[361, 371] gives 33.85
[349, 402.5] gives 29.14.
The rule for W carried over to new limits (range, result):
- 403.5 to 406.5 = 52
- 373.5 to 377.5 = 30.2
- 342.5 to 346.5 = 48.7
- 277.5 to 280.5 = 36.8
